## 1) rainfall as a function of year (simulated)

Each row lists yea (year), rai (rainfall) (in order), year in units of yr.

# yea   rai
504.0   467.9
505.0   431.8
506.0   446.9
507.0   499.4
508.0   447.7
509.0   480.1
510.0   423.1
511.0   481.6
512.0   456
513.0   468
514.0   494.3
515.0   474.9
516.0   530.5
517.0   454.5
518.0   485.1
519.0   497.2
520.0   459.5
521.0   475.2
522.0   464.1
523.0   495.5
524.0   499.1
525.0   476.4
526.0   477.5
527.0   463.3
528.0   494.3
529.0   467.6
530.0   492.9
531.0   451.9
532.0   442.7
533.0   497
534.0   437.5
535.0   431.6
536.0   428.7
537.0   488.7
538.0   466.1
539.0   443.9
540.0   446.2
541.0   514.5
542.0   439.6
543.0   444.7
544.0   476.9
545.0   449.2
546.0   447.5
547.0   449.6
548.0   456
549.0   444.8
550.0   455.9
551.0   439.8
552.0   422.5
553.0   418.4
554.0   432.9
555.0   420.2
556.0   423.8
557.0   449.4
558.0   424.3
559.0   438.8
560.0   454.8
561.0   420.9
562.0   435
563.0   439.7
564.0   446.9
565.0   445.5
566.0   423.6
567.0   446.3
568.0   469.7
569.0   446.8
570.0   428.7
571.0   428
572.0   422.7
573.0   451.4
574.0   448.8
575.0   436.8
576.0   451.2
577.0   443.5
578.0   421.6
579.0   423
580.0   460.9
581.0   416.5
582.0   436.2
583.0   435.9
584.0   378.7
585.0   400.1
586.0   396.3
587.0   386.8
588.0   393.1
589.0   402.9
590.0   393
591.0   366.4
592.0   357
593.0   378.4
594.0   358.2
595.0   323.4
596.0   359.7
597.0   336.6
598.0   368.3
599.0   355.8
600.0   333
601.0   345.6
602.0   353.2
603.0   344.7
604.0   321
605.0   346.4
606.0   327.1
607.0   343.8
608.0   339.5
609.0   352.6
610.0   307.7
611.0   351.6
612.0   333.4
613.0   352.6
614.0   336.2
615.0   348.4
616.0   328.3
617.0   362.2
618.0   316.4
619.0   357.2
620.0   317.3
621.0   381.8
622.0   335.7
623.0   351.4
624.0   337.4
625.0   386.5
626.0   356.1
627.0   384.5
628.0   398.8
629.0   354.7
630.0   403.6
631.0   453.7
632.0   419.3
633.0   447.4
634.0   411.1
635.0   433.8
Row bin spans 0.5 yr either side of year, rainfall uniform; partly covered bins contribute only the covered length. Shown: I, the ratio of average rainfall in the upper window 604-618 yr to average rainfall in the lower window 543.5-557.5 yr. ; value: 0.77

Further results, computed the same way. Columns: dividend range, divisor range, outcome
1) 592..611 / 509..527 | 0.72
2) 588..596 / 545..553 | 0.83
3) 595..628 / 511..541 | 0.73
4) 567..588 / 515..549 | 0.92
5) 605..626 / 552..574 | 0.79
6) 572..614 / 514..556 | 0.82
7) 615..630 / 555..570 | 0.81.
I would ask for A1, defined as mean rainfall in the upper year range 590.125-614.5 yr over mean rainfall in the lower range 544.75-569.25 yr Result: 0.8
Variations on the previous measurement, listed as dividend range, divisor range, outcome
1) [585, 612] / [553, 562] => 0.82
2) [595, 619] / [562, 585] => 0.78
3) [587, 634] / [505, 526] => 0.76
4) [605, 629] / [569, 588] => 0.82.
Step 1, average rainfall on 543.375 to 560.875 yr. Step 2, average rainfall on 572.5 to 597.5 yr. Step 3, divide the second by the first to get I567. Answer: 0.91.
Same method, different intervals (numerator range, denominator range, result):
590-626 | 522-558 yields 0.76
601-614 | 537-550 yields 0.74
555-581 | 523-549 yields 0.95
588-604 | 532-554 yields 0.79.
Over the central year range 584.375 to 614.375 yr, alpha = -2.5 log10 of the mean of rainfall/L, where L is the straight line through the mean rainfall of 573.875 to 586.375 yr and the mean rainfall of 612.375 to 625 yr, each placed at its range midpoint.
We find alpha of 0.089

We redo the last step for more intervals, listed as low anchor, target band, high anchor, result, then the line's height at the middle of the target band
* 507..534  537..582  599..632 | -0.05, 425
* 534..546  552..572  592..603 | -0.05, 416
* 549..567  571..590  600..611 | -0.09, 390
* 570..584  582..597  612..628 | 0.08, 410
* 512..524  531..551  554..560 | -0.01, 453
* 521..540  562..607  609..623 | -0.03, 388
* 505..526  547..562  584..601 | -0.04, 421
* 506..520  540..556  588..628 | -0.04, 429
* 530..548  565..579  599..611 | -0.11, 398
